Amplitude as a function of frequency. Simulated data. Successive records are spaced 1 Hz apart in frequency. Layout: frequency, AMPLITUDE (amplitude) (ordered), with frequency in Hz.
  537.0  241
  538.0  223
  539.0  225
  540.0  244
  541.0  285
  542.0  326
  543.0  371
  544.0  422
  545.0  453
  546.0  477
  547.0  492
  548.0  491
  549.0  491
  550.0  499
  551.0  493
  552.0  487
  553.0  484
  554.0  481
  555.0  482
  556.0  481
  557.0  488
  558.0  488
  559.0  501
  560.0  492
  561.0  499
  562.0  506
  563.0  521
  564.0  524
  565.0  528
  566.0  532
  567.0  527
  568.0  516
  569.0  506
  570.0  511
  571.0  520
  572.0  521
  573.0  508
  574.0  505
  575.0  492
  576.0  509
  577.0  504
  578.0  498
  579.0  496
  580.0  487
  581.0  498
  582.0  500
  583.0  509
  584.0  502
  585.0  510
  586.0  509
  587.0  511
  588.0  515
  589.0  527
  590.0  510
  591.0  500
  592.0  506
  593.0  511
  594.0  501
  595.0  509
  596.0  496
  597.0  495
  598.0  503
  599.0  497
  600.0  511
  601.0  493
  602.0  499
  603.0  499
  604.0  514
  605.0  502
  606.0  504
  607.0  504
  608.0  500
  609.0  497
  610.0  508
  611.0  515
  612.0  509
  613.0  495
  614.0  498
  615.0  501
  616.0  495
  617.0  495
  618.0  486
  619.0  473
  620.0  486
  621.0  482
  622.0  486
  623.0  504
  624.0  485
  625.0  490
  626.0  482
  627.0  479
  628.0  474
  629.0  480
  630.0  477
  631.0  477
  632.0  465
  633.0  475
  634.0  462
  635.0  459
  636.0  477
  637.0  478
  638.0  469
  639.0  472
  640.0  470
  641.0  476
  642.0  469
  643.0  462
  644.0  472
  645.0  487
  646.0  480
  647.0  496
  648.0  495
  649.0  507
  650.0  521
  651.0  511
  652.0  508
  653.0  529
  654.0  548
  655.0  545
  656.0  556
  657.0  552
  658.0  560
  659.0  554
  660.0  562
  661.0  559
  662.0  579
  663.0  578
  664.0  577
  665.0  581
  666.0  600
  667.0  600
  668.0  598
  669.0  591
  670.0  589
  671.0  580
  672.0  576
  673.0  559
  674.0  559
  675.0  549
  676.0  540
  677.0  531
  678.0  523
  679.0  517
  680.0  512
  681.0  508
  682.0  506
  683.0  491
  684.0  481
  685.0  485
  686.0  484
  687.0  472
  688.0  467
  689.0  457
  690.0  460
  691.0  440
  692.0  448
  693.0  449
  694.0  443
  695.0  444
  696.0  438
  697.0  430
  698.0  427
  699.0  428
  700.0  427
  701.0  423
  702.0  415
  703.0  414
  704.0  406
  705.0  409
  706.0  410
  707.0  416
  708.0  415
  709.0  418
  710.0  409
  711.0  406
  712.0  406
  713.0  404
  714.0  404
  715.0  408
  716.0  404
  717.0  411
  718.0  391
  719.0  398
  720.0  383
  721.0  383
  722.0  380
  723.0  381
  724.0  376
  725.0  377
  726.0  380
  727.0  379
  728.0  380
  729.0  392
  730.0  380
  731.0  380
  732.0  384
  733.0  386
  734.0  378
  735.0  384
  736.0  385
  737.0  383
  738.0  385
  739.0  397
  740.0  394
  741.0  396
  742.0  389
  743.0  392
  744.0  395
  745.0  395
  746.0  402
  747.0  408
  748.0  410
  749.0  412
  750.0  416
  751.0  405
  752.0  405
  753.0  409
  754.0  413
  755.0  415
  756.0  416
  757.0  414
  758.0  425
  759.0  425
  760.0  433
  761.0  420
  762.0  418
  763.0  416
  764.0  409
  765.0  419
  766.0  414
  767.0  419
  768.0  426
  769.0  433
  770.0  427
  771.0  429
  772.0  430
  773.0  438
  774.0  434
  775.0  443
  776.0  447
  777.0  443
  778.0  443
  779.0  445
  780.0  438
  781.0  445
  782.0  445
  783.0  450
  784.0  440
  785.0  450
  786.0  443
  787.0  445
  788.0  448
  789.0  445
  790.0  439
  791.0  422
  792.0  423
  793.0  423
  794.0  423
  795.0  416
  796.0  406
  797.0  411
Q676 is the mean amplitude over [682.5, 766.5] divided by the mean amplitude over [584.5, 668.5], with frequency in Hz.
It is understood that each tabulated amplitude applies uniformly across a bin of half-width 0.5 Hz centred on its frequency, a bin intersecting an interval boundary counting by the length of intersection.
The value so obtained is 0.81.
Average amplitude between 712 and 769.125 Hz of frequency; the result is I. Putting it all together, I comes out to 400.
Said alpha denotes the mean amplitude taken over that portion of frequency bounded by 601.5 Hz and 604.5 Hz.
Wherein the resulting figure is 504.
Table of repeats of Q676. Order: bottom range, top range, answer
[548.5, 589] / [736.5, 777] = 0.82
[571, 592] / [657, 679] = 1.12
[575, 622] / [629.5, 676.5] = 1.05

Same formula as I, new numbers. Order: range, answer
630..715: 490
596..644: 488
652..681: 559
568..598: 506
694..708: 423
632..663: 507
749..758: 412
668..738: 442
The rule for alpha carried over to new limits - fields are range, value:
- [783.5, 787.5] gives 444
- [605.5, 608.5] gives 503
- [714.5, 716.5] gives 406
